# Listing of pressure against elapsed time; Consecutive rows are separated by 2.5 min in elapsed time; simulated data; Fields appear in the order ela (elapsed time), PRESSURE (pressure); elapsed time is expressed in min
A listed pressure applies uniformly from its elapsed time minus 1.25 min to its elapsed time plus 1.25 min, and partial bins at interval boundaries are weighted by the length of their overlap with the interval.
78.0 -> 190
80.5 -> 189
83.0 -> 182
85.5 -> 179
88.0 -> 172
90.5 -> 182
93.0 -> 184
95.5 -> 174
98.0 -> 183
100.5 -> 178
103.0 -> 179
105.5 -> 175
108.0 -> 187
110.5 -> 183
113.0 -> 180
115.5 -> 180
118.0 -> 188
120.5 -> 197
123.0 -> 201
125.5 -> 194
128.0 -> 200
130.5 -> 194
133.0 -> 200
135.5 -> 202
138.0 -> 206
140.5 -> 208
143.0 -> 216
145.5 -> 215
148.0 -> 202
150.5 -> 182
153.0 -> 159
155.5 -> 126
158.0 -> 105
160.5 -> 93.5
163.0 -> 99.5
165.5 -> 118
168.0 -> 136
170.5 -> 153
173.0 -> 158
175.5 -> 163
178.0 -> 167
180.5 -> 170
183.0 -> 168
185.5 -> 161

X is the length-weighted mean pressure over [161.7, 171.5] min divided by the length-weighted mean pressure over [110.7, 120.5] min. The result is 0.68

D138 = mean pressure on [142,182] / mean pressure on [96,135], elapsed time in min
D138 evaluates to 0.8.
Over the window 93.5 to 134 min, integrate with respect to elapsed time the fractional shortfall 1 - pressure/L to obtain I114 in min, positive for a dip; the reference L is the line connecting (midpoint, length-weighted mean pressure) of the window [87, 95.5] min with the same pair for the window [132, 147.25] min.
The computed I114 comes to 1.13 min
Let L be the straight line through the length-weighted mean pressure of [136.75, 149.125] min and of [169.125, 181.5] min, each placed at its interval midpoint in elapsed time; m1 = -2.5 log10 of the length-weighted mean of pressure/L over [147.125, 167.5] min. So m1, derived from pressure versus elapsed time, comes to 0.37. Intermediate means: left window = 209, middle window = 134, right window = 162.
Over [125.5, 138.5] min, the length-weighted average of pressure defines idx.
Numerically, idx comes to 199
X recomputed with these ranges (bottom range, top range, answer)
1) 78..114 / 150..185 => 0.79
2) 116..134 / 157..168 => 0.55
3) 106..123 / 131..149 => 1.11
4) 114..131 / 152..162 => 0.62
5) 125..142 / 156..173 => 0.60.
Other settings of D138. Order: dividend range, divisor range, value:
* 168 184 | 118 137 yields 0.81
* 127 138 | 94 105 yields 1.12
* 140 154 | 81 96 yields 1.10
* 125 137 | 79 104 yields 1.10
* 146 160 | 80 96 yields 0.86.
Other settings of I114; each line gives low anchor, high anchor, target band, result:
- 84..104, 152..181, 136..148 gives -4.7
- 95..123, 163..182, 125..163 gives -2.8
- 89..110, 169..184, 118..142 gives -3.7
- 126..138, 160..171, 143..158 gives -1.6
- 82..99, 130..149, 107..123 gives 0.5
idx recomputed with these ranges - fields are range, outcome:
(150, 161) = 132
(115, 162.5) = 181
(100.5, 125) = 185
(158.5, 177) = 131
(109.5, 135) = 192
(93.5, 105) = 179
